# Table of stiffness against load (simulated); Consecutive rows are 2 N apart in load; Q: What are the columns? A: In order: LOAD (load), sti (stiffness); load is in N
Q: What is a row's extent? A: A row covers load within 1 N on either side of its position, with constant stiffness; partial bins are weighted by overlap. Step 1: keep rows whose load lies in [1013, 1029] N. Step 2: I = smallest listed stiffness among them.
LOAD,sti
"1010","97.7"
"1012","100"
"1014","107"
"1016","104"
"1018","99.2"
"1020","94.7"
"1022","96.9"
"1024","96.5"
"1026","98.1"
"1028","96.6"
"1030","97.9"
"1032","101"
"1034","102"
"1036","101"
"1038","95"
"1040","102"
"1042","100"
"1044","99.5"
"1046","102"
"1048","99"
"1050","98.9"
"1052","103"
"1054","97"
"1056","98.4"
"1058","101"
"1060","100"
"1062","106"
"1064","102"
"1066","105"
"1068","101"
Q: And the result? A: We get 94.7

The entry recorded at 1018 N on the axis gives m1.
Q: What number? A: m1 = 99.2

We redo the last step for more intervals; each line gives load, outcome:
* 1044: 99.5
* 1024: 96.5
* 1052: 103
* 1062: 106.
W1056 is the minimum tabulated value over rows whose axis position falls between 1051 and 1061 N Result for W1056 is 97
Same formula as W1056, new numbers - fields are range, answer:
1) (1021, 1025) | 96.5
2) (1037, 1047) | 95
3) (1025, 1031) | 96.6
